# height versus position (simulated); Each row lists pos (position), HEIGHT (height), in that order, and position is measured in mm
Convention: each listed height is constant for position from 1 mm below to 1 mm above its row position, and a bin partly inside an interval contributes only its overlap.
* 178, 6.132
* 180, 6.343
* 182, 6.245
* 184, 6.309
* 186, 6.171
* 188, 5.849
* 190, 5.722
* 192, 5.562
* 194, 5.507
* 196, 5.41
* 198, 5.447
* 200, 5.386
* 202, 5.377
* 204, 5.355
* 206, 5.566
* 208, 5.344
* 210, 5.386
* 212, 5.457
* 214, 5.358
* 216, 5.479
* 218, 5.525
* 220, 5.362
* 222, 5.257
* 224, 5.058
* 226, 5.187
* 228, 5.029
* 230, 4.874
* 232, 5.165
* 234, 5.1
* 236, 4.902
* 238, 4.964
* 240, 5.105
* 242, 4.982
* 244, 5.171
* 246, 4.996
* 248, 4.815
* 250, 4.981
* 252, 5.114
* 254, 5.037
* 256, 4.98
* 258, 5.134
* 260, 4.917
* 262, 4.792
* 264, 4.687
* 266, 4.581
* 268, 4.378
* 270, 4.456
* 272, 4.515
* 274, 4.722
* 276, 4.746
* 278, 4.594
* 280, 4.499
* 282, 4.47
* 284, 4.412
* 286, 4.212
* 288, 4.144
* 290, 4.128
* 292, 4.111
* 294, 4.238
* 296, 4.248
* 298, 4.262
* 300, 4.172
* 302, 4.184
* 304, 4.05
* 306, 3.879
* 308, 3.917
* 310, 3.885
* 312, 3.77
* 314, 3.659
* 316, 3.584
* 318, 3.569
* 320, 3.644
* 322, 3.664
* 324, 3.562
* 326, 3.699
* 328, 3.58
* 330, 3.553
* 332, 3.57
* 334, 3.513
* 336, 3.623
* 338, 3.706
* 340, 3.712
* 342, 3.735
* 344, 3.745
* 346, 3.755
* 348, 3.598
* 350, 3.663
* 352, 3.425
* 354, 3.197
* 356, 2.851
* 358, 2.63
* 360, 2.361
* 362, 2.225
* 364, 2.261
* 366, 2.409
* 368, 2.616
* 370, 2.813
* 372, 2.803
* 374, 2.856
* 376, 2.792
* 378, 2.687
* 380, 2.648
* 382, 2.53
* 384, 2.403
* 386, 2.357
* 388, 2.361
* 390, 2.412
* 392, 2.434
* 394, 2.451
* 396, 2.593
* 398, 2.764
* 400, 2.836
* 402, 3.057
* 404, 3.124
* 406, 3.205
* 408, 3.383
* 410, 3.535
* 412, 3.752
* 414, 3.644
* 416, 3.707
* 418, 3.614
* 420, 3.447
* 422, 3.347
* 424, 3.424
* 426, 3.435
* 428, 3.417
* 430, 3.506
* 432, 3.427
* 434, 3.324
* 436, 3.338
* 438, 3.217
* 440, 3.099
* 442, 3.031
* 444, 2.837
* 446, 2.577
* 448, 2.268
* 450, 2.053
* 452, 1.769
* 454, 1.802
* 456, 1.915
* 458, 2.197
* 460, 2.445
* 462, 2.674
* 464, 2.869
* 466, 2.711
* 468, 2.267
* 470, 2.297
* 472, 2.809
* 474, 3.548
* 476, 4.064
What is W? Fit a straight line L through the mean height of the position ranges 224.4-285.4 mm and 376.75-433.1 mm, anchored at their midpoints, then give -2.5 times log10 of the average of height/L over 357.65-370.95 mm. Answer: 0.39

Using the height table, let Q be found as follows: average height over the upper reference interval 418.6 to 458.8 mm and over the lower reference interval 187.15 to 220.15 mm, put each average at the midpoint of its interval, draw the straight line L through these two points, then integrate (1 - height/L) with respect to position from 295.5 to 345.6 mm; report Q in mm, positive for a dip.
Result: 4.9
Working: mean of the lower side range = 5.48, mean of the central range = 3.77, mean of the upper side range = 2.88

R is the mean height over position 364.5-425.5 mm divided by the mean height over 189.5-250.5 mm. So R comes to 0.6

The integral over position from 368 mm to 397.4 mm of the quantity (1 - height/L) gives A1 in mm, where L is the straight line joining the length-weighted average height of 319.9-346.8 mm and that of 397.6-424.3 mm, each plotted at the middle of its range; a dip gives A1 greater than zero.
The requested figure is 7.46 mm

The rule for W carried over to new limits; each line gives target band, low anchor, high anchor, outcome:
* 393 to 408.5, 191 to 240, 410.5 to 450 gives 0.21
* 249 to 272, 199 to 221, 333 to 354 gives -0.02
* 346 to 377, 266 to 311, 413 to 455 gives 0.27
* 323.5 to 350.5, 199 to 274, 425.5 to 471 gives 0.09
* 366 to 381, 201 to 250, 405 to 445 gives 0.38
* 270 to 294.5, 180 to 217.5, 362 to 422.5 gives 0.01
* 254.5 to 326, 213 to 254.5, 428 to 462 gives 0.06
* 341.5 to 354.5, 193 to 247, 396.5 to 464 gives 0.08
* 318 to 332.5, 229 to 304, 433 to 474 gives 0.12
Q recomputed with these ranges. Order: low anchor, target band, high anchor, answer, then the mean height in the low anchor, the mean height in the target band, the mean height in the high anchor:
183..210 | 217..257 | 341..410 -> -0.8 mm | 5.61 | 5.08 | 2.86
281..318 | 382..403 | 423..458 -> 4.4 mm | 4.06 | 2.57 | 2.83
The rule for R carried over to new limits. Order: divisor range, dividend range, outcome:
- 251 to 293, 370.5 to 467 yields 0.63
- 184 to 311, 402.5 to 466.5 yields 0.61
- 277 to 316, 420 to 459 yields 0.69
